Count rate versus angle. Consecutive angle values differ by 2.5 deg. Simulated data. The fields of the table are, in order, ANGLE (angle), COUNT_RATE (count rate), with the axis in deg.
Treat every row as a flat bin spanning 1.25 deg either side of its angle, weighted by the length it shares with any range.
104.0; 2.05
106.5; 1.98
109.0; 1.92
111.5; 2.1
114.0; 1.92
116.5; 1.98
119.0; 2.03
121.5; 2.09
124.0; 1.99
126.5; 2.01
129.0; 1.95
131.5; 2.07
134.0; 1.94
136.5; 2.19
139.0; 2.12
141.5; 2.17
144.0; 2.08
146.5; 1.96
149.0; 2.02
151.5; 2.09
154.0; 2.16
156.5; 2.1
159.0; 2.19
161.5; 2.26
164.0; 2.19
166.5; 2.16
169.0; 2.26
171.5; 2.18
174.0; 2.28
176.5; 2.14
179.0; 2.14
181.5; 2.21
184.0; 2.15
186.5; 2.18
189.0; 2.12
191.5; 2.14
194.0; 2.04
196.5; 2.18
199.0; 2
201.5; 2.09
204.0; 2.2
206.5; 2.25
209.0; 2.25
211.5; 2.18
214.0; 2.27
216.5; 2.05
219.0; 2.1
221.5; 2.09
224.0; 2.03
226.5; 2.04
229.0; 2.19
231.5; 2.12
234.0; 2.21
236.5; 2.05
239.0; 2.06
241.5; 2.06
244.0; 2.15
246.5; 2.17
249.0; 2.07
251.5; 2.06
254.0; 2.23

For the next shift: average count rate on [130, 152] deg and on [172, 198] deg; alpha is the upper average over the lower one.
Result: 1.04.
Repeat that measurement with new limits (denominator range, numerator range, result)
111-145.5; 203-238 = 1.05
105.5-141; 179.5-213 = 1.06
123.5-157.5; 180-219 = 1.04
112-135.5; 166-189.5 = 1.09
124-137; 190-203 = 1.04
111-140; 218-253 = 1.03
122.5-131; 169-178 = 1.11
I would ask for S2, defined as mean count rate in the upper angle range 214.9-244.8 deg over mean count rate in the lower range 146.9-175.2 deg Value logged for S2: 0.97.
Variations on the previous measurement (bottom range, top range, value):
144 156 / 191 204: 1.02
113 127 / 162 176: 1.10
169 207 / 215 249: 0.98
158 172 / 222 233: 0.95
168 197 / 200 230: 0.99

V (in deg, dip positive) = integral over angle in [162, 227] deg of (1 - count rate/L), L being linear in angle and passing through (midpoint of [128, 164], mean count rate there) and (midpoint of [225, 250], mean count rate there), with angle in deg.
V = -1.50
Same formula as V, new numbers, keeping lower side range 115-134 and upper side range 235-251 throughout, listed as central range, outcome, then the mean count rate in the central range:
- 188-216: -1.2 deg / 2.15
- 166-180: -1.0 deg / 2.2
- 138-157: -0.6 deg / 2.09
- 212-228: -0.2 deg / 2.1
